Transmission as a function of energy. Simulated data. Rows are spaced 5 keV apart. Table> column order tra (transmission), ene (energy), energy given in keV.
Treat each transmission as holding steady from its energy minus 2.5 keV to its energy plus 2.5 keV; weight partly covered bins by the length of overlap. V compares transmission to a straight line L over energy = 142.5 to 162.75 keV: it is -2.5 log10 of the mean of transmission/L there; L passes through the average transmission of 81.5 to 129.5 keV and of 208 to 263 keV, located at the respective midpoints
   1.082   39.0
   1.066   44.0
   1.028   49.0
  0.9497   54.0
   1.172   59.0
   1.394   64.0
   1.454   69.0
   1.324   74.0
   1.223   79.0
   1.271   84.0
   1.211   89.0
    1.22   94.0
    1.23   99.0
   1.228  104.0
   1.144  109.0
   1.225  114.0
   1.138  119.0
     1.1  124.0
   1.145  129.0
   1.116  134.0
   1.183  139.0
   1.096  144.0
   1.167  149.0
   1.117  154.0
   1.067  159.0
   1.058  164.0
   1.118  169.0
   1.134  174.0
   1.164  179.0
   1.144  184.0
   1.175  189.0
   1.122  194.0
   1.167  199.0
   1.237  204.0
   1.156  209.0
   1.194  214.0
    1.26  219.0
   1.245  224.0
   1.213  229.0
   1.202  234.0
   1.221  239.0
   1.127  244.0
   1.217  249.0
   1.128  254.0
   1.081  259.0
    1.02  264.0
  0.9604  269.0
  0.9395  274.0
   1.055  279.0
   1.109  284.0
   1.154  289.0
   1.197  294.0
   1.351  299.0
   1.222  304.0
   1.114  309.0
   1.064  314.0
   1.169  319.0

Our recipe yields 0.08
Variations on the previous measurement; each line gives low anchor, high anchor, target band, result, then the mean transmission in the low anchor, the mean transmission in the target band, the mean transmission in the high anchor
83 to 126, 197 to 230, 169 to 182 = 0.06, 1.19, 1.14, 1.21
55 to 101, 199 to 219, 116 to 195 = 0.09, 1.27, 1.13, 1.2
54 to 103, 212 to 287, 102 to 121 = 0.05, 1.26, 1.18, 1.13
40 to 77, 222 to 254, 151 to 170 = 0.10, 1.19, 1.09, 1.2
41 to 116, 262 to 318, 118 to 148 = 0.05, 1.21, 1.13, 1.11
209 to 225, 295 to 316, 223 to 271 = 0.07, 1.22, 1.14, 1.19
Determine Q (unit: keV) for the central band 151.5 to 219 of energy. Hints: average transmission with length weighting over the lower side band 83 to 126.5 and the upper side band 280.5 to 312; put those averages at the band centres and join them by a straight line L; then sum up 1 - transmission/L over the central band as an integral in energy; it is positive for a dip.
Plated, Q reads 2.4 keV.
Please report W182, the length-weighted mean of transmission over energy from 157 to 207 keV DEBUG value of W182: 1.14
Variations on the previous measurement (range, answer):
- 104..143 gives 1.15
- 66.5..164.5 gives 1.19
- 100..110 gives 1.2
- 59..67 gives 1.33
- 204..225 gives 1.21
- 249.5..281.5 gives 1.04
